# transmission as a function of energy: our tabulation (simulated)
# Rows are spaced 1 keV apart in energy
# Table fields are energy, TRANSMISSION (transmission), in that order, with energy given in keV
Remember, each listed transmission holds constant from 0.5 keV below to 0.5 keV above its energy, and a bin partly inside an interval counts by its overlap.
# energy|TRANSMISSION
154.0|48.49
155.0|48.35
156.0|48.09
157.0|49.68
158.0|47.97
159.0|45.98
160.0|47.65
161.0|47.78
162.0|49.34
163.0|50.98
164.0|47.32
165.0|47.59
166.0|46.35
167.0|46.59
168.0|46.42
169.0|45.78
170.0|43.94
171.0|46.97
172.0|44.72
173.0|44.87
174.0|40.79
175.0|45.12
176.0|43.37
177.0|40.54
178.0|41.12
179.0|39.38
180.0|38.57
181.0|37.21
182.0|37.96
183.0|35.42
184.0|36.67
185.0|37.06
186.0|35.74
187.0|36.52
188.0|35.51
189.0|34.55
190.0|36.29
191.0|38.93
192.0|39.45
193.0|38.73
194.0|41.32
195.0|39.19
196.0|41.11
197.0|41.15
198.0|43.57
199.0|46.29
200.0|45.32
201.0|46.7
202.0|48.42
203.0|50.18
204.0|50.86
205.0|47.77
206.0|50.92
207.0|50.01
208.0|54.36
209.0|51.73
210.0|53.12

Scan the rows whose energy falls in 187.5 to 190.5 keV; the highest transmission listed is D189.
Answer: 36.29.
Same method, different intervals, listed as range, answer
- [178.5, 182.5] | 39.38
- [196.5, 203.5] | 50.18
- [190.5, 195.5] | 41.32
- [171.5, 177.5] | 45.12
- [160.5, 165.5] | 50.98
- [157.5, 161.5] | 47.97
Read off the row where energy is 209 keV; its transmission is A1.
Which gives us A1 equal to 51.73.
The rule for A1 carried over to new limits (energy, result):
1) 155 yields 48.35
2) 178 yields 41.12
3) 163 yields 50.98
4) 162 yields 49.34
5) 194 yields 41.32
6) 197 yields 41.15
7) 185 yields 37.06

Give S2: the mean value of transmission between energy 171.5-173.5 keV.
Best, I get 44.8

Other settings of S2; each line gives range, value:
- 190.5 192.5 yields 39.2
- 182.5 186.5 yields 36.2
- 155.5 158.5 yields 48.6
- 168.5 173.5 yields 45.3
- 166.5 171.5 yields 45.9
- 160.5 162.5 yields 48.6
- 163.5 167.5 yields 47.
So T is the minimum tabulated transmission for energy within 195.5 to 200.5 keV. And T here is 41.11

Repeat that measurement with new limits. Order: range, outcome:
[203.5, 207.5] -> 47.77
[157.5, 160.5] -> 45.98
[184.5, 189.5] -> 34.55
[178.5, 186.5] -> 35.42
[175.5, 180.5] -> 38.57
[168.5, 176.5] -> 40.79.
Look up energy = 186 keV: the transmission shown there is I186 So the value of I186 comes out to 35.74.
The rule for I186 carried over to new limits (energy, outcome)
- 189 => 34.55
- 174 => 40.79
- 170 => 43.94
